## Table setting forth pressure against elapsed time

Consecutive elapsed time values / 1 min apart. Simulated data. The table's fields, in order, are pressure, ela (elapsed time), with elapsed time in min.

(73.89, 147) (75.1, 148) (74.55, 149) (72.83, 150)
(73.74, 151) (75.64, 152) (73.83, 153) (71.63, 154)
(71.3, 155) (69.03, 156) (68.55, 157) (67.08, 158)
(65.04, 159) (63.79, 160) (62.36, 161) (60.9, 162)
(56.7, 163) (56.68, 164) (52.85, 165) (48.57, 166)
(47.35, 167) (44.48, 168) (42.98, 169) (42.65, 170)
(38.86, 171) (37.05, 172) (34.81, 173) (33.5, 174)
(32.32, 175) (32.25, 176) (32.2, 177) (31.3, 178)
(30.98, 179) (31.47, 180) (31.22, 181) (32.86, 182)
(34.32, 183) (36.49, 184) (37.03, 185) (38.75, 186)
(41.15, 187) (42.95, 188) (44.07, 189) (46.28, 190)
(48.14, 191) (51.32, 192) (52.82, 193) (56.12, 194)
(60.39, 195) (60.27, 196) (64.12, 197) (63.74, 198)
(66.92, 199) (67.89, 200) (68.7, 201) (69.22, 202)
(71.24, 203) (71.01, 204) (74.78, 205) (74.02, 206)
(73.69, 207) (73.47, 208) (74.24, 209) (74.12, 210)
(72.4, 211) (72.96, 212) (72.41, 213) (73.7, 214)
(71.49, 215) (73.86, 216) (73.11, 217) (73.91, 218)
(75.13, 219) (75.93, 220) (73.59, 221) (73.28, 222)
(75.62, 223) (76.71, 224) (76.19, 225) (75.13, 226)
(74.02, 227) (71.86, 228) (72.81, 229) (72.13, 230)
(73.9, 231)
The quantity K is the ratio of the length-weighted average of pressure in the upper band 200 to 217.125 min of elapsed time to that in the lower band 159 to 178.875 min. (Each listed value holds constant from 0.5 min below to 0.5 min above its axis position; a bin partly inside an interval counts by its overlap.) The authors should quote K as 1.6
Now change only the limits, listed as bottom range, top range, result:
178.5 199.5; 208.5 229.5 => 1.60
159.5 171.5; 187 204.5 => 1.14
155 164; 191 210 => 1.03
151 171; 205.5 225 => 1.23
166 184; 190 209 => 1.78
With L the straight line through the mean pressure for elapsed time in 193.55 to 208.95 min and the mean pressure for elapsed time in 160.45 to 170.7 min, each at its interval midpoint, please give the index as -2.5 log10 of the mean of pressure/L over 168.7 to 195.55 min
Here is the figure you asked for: 0.43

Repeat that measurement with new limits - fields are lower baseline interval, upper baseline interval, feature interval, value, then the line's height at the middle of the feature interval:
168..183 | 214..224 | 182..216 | -0.068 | 56.1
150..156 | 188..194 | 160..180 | 0.402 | 62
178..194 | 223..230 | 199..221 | -0.205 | 60.5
